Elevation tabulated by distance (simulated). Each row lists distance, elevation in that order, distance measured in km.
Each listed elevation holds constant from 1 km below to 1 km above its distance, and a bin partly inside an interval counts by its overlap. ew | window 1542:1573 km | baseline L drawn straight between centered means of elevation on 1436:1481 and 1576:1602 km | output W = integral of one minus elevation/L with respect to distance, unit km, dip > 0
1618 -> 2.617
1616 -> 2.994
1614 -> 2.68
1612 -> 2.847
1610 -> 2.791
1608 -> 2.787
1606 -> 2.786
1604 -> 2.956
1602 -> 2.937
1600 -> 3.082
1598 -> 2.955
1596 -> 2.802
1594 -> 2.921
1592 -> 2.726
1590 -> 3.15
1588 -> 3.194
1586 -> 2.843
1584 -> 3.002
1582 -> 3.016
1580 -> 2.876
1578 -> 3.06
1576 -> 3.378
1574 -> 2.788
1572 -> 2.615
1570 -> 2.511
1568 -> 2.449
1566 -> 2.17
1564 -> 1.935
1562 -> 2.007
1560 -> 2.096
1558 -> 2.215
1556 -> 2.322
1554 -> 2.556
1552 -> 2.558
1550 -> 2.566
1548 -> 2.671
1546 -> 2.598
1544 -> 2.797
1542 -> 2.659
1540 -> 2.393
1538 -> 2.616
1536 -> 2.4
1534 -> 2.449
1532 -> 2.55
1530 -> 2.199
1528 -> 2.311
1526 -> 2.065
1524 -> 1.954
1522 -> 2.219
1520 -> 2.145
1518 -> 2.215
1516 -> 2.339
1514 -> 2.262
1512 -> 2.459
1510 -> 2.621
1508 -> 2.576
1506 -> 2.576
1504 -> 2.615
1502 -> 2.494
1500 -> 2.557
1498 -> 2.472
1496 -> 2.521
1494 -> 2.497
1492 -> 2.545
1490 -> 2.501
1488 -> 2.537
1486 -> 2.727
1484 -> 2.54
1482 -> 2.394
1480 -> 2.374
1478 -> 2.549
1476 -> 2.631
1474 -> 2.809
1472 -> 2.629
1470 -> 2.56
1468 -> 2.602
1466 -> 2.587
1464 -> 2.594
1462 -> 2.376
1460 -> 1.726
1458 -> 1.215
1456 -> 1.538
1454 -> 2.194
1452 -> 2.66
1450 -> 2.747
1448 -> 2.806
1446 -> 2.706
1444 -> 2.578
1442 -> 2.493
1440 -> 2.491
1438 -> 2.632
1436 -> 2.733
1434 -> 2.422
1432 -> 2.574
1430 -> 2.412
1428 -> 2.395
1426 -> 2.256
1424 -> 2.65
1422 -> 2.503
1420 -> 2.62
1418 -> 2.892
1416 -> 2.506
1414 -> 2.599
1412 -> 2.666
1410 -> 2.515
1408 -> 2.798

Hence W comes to 4.8 km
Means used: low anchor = 2.44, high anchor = 2.98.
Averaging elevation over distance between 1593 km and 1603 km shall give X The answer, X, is 2.94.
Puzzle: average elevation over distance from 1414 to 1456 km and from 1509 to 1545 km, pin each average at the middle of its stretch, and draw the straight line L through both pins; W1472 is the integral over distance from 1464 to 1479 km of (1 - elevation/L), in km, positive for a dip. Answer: -0.9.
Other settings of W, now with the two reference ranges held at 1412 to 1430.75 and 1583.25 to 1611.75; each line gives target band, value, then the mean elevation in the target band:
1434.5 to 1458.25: 1.5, 2.44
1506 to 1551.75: 5.9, 2.42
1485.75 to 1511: 1.5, 2.55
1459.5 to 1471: 0.9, 2.44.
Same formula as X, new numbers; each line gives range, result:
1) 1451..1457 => 2.13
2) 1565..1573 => 2.44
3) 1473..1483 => 2.55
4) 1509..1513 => 2.54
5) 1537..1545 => 2.62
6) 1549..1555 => 2.56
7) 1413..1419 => 2.67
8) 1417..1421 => 2.76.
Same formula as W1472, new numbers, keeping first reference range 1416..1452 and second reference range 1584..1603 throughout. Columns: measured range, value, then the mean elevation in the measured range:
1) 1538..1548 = 0.8 km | 2.62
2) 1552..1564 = 2.6 km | 2.24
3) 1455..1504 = 5.0 km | 2.42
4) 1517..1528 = 2.6 km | 2.14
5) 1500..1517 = 1.6 km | 2.5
